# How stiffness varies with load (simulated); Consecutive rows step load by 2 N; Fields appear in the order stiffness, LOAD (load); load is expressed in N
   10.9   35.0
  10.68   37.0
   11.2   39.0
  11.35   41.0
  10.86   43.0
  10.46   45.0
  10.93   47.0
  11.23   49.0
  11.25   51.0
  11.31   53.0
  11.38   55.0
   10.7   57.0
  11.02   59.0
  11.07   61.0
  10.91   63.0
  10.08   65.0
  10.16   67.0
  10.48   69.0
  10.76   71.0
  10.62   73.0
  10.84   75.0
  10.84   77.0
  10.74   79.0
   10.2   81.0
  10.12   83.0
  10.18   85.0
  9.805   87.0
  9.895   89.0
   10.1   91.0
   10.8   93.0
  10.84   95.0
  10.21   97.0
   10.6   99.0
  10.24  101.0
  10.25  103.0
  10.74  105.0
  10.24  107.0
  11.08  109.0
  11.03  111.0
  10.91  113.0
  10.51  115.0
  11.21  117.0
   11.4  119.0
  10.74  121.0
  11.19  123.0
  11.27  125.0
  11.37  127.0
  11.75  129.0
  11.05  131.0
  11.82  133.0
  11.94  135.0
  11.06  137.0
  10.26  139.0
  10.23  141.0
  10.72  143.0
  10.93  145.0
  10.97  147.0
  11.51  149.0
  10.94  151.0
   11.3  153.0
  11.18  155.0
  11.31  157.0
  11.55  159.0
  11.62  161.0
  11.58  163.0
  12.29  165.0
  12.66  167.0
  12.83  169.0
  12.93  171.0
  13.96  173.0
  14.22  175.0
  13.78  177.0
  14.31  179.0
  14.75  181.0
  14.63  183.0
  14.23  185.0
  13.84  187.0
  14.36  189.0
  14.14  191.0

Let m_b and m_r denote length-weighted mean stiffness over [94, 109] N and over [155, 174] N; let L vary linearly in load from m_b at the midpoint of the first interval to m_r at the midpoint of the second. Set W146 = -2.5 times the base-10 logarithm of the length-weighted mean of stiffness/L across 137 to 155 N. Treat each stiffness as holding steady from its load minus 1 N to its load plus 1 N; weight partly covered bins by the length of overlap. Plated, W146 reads 0.08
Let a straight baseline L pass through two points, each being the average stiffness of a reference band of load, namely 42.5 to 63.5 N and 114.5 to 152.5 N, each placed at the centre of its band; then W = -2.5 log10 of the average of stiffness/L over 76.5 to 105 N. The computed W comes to 0.07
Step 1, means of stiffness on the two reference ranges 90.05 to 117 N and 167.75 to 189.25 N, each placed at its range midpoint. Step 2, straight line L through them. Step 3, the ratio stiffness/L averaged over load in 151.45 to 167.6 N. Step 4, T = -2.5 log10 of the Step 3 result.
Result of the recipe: 0.13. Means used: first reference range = 10.6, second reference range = 14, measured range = 11.6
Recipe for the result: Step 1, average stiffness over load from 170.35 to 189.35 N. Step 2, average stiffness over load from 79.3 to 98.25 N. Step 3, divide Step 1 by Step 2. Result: 1.4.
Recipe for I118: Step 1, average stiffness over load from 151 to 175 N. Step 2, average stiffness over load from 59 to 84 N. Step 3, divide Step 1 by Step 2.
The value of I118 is 1.15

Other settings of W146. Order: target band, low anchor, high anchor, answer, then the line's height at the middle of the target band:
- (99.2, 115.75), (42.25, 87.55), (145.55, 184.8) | 0.08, 11.5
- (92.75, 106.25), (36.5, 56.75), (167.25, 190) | 0.16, 12.2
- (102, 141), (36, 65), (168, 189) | 0.15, 12.6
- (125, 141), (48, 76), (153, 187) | 0.09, 12.2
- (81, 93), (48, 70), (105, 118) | 0.08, 10.8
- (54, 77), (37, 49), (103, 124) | 0.02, 10.9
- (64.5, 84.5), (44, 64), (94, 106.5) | 0.03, 10.8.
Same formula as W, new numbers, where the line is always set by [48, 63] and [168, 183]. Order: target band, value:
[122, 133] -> 0.127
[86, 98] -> 0.165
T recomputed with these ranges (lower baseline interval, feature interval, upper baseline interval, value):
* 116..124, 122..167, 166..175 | 0.077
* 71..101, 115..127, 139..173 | -0.013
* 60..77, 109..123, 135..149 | -0.022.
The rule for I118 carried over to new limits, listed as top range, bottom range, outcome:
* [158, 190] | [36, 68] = 1.22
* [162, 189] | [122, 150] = 1.22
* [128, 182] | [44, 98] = 1.13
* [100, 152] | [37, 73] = 1.01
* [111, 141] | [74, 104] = 1.07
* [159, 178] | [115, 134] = 1.14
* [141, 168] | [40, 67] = 1.04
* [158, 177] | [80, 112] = 1.22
